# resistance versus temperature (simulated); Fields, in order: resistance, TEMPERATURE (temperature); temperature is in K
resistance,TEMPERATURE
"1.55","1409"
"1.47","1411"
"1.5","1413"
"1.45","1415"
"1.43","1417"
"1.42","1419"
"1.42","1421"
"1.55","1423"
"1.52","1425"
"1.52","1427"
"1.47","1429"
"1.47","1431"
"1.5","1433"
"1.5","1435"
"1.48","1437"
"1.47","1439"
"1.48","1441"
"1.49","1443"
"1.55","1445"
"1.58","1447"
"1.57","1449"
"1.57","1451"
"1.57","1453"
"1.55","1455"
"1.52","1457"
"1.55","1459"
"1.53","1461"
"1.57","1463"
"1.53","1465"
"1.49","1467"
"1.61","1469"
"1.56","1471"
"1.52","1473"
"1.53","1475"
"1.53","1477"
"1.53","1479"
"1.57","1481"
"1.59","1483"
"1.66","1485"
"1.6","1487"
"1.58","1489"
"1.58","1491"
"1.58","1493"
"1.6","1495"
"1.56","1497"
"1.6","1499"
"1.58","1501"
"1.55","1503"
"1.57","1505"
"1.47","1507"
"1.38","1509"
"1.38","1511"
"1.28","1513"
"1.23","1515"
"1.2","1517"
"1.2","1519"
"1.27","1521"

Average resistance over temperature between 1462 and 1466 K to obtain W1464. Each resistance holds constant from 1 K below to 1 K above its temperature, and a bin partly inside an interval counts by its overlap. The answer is 1.55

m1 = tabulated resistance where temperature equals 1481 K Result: 1.57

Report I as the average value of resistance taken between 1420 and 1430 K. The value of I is 1.5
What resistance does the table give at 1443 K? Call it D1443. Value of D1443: 1.49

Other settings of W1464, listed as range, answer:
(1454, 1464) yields 1.54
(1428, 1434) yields 1.48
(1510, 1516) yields 1.3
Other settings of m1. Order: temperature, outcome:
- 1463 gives 1.57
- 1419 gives 1.42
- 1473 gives 1.52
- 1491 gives 1.58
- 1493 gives 1.58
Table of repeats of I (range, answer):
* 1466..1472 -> 1.55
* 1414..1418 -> 1.44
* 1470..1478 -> 1.54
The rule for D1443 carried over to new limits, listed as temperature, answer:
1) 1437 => 1.48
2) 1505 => 1.57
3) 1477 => 1.53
